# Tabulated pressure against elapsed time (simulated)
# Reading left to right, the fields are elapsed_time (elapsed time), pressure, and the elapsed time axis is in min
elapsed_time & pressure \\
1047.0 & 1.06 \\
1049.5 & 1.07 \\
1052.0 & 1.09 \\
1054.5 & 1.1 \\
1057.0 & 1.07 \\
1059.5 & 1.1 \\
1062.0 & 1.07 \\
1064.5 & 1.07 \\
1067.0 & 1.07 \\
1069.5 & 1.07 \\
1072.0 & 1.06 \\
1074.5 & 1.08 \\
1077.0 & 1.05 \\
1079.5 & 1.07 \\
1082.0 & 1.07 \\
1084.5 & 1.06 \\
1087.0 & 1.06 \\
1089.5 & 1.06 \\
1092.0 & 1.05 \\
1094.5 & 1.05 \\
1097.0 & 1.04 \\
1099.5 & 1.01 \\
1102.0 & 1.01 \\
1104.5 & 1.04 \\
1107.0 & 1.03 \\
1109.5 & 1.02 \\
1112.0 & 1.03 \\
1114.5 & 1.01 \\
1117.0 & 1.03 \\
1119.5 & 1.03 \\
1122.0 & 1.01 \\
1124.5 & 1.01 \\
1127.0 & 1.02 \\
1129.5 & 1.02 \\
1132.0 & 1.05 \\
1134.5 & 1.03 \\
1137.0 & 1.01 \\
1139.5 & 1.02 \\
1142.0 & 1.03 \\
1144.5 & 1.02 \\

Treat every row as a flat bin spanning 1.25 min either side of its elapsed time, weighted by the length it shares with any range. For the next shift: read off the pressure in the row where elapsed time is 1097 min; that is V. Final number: 1.04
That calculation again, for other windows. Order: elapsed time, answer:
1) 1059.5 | 1.1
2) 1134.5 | 1.03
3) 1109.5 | 1.02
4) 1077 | 1.05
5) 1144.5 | 1.02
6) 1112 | 1.03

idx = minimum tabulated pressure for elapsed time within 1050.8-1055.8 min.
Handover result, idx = 1.09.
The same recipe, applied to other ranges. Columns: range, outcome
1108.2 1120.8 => 1.01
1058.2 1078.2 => 1.05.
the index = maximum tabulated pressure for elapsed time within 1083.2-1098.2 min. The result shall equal 1.06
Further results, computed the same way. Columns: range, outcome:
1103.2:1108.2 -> 1.04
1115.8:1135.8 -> 1.05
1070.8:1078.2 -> 1.08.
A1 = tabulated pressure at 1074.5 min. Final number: 1.08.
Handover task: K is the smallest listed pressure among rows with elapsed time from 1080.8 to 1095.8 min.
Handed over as 1.05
